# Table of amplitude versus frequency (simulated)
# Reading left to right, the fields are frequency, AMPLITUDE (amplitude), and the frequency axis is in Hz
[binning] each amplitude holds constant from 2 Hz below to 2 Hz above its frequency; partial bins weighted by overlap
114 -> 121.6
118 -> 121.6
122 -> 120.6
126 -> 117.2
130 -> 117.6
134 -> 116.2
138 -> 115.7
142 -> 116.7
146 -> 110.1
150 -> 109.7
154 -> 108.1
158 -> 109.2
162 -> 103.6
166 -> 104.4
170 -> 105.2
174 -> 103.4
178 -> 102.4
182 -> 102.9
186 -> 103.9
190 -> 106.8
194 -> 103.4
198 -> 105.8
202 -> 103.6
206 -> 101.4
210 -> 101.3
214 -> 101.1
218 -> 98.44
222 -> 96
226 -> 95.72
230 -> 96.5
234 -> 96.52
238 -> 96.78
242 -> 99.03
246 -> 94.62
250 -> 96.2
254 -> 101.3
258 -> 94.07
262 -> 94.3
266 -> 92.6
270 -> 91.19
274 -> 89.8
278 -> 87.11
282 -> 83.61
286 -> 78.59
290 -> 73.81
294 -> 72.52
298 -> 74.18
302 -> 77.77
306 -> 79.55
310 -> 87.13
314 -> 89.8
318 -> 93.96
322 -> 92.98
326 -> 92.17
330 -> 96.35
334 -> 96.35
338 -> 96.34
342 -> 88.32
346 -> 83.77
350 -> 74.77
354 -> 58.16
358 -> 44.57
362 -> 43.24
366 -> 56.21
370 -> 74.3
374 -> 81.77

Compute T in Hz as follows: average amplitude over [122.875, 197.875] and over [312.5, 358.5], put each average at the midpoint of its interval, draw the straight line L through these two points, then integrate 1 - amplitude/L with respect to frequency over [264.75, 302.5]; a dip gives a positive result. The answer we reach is 4.2 Hz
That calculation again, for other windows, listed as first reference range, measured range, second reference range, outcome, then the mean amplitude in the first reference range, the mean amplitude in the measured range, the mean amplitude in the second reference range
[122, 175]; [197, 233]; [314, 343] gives 1.7 Hz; 111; 99.7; 93.7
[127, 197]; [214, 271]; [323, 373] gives -1.2 Hz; 108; 96.2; 75.9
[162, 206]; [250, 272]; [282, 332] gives -0.8 Hz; 104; 94.8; 84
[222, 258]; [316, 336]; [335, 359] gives -3.5 Hz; 96.9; 94.4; 76.5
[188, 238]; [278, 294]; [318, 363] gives 1.8 Hz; 100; 79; 80.3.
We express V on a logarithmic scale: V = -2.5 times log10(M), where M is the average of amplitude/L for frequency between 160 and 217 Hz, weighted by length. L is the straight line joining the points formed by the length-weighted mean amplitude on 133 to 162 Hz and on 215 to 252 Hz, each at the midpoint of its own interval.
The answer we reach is 0.01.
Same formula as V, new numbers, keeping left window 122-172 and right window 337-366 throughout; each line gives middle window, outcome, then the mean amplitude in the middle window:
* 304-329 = -0.19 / 89.5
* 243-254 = -0.08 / 96.8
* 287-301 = 0.09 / 74.2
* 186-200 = -0.04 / 105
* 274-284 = -0.04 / 86.2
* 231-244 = -0.06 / 97.4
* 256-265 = -0.08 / 94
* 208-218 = -0.04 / 101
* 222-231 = -0.02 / 96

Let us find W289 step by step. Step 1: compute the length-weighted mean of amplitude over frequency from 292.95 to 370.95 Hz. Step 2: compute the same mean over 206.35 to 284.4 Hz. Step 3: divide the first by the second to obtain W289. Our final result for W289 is 0.83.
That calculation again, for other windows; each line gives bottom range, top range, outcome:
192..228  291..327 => 0.83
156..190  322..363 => 0.76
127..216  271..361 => 0.77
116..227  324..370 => 0.70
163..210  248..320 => 0.83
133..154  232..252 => 0.85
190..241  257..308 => 0.84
